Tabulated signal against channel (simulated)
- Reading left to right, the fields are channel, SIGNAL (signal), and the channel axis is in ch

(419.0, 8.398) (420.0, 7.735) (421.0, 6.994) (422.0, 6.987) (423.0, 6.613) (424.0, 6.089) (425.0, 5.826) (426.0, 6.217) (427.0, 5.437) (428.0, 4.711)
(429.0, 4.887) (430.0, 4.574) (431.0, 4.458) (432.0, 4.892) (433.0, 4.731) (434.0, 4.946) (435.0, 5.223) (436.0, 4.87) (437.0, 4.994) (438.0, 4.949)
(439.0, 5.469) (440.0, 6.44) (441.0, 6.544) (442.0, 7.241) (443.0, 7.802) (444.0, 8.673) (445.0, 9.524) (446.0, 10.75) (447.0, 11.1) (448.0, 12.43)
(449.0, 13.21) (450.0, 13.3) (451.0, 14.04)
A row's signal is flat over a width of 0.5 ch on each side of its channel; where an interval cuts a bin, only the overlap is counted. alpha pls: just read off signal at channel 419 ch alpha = 8.398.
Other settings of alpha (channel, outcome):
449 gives 13.21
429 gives 4.887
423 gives 6.613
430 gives 4.574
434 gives 4.946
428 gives 4.711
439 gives 5.469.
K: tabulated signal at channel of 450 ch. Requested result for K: 13.3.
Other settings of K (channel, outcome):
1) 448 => 12.43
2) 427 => 5.437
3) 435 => 5.223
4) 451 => 14.04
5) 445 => 9.524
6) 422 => 6.987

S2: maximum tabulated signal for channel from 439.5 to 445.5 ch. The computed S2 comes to 9.524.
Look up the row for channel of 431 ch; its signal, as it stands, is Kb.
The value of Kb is 4.458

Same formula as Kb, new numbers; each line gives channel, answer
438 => 4.949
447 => 11.1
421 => 6.994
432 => 4.892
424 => 6.089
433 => 4.731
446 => 10.75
